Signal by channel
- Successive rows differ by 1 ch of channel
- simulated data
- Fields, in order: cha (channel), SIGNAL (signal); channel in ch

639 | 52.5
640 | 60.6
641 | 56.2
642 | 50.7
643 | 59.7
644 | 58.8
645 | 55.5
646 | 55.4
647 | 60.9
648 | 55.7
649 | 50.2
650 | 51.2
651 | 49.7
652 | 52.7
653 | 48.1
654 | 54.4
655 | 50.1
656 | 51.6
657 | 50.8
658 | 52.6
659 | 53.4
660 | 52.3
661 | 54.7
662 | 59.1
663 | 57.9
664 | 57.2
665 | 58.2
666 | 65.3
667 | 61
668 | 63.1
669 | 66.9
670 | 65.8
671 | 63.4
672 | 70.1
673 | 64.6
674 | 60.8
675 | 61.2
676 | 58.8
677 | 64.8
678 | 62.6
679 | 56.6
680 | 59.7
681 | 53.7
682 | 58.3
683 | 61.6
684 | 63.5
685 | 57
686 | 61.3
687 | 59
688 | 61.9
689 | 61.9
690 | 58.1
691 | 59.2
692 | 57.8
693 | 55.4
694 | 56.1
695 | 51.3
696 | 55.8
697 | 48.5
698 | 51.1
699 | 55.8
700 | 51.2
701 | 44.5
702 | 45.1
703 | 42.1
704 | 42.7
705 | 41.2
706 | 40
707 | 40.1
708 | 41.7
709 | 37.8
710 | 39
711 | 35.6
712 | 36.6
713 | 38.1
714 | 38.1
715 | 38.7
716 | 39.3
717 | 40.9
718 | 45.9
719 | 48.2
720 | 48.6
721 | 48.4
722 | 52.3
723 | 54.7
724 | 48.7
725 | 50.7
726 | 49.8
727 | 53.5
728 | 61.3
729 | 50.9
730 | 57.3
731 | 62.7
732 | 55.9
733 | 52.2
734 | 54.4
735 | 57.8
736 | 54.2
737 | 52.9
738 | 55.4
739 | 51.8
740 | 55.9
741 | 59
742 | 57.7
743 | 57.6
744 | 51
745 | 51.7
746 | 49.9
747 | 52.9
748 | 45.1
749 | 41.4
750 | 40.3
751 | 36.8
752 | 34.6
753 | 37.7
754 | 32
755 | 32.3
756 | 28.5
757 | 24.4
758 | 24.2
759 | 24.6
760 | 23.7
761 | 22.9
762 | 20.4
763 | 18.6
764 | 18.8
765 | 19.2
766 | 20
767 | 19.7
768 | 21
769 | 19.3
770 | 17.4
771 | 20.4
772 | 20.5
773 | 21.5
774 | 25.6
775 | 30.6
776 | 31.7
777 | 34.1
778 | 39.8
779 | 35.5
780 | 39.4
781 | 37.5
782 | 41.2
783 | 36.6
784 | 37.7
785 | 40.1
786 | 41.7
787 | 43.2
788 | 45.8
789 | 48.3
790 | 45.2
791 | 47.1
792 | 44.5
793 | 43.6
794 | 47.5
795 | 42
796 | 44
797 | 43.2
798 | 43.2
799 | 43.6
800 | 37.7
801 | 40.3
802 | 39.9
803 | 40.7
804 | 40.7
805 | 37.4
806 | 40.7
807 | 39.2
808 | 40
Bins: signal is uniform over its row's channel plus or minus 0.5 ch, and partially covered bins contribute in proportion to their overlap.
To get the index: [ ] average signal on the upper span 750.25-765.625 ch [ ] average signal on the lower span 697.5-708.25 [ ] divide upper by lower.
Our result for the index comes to 0.6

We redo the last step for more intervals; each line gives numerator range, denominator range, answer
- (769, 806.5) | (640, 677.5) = 0.66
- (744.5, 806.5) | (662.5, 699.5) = 0.59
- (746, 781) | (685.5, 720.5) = 0.61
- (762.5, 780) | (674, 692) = 0.41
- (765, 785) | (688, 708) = 0.57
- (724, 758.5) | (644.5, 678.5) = 0.83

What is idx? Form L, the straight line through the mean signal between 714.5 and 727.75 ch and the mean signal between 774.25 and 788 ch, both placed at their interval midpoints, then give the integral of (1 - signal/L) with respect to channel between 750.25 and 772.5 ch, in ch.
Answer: 9.0 ch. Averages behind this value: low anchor 47.9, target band 24.6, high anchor 37.7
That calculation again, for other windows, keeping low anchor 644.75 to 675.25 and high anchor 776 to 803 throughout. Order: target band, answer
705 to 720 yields 3.1 ch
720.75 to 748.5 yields -3.3 ch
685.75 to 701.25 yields -0.7 ch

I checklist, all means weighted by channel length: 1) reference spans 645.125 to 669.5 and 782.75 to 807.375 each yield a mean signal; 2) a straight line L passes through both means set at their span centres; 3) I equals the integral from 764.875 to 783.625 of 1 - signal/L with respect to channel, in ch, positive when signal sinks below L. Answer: 6.8 ch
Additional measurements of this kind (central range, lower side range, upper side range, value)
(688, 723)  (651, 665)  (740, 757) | 1.2 ch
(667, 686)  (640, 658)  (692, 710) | -4.3 ch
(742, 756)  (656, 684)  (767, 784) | -2.3 ch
